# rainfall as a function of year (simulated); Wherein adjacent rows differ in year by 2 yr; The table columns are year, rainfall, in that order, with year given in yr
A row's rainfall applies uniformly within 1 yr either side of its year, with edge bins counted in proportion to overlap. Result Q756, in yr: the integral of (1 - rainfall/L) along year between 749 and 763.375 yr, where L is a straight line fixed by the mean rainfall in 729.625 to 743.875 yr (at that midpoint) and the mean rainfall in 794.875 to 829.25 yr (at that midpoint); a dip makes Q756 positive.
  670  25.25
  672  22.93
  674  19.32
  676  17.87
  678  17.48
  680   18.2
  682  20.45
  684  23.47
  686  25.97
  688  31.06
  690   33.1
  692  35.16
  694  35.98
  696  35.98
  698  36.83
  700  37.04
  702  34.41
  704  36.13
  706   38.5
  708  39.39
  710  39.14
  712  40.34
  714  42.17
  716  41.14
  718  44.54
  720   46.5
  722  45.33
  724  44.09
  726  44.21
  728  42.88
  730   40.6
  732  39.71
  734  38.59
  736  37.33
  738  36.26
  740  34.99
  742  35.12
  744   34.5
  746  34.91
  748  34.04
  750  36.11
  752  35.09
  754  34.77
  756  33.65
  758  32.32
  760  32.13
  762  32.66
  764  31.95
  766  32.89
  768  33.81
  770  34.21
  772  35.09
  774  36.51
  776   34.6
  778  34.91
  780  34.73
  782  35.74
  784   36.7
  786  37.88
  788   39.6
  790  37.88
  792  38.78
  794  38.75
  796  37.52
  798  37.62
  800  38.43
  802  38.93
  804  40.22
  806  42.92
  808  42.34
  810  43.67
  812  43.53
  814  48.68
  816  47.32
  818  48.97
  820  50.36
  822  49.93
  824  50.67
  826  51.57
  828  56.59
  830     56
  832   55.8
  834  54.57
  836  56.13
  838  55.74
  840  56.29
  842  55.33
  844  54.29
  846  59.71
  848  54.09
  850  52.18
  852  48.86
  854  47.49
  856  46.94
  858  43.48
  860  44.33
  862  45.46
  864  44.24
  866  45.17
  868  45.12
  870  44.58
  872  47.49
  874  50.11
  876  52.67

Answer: 2.0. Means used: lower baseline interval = 37.2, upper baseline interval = 45.3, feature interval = 33.8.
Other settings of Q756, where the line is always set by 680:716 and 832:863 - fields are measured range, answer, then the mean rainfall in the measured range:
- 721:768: 3.3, 36.6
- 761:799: 6.9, 35.9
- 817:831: -0.8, 52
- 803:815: 0.9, 43.6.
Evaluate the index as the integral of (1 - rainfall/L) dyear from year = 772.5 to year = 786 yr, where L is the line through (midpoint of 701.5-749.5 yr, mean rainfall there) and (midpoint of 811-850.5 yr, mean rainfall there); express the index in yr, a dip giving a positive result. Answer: 3.1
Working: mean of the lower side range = 39.4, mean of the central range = 35.7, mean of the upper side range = 52.9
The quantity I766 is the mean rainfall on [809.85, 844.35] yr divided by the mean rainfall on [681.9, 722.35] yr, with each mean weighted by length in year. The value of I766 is 1.43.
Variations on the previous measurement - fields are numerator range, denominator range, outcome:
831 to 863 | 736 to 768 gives 1.52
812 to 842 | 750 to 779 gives 1.55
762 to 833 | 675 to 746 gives 1.17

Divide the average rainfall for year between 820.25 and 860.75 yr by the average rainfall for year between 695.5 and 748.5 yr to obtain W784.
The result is 1.34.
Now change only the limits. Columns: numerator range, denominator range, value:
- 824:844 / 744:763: 1.62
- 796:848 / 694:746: 1.25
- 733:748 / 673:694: 1.45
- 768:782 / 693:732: 0.87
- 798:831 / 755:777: 1.39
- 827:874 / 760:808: 1.39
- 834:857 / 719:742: 1.31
